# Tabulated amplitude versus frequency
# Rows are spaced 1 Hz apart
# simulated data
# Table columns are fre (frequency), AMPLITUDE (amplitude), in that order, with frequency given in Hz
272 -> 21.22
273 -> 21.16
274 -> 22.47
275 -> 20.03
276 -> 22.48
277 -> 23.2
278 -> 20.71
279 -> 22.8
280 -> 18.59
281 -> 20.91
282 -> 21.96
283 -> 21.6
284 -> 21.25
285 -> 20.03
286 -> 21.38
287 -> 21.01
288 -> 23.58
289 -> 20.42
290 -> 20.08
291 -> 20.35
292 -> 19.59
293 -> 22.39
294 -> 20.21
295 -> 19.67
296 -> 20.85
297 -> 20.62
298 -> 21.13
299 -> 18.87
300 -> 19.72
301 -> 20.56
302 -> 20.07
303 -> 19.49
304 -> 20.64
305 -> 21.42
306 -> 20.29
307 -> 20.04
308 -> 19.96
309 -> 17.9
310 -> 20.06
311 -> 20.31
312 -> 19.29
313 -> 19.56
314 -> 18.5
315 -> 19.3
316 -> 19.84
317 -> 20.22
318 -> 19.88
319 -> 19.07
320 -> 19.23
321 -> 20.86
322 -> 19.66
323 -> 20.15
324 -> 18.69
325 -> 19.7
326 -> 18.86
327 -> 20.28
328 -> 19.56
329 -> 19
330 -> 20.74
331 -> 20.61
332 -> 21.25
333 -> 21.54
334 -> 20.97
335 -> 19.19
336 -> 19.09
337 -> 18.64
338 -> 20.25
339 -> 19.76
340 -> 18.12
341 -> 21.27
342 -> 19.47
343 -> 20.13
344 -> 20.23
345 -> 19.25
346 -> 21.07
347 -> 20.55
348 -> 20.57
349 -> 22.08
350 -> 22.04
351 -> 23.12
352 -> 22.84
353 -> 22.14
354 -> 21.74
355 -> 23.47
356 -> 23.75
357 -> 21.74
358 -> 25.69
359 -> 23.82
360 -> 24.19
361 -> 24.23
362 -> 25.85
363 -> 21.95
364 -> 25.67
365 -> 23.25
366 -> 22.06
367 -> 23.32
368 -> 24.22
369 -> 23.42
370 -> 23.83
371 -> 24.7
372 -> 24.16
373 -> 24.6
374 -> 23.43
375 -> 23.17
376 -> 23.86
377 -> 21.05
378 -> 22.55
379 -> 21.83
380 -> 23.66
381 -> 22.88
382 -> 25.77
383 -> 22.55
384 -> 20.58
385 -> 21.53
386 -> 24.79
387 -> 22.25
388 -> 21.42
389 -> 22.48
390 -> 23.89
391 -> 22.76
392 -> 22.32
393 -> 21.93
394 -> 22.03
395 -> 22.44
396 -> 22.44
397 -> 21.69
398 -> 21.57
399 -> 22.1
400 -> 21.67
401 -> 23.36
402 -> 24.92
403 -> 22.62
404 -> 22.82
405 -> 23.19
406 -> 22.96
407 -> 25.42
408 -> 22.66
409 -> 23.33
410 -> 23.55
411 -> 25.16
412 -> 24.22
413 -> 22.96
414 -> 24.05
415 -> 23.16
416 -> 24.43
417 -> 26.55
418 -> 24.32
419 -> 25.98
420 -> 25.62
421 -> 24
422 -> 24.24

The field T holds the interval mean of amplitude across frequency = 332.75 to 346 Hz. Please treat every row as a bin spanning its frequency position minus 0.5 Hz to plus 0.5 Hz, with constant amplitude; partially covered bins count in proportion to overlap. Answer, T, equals 19.9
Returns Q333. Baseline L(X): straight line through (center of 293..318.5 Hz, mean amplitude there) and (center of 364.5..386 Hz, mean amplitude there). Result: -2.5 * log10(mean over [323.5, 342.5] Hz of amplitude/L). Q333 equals 0.07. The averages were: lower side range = 20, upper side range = 23.2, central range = 19.8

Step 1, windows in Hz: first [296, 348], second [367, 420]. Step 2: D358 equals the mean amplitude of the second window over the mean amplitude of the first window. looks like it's 1.17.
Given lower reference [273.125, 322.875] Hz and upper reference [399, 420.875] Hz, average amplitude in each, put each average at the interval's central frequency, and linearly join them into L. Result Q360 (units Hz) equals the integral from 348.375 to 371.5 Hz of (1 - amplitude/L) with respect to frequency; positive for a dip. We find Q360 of -1.09 Hz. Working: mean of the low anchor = 20.5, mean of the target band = 23.4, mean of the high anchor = 23.9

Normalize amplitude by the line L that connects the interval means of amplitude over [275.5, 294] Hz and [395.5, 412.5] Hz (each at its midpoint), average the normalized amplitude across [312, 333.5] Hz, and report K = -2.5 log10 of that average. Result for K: 0.11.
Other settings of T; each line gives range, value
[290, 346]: 19.9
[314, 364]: 21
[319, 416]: 22.2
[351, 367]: 23.5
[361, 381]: 23.5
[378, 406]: 22.7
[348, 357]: 22.5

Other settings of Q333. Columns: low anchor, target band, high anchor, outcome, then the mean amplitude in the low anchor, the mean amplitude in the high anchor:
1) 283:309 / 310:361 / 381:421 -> 0.05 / 20.5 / 23.3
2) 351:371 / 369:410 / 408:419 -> 0.04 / 23.6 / 24.2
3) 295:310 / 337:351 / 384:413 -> 0.05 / 20.1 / 22.9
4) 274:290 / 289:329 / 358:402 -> 0.10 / 21.3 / 23.1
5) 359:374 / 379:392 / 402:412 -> 0.05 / 23.9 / 23.6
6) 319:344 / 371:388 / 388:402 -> -0.06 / 19.9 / 22.4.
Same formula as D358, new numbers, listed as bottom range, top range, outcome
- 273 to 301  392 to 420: 1.12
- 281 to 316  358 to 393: 1.15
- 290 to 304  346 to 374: 1.15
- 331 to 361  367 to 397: 1.08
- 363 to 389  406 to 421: 1.05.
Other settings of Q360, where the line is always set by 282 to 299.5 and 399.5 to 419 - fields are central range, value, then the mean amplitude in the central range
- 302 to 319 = 1.2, 19.8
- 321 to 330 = 0.9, 19.6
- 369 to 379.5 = -0.2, 23.3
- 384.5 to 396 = 0.4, 22.5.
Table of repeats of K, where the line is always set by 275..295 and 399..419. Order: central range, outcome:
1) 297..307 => 0.064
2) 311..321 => 0.118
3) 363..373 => -0.042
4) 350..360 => -0.025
